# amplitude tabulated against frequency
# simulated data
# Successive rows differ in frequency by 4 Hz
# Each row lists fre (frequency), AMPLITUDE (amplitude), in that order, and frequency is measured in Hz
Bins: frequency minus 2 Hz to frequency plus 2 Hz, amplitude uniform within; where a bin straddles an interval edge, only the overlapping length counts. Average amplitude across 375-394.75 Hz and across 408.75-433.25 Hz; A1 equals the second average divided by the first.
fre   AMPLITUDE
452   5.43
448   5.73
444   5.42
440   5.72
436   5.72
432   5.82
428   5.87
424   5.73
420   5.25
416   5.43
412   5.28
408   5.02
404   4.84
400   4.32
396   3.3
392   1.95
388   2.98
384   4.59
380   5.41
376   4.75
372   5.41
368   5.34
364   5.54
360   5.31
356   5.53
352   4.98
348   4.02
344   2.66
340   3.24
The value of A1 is 1.43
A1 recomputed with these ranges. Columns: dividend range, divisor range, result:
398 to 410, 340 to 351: 1.36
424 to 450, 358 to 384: 1.09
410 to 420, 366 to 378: 1.03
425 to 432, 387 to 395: 2.33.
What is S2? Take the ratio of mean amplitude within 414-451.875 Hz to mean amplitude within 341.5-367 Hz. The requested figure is 1.2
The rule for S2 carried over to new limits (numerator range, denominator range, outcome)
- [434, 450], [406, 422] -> 1.08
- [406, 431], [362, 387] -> 1.07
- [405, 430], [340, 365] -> 1.20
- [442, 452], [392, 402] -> 1.61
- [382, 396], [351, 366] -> 0.59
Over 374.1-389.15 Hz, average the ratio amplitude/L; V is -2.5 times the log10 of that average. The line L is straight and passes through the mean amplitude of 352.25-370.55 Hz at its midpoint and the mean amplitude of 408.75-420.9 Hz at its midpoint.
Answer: 0.19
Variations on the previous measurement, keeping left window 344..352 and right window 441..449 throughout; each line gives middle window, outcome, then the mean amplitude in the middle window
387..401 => 0.468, 3.06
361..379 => -0.224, 5.27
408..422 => -0.046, 5.28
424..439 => -0.087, 5.79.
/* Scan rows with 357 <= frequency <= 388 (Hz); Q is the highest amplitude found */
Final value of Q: 5.54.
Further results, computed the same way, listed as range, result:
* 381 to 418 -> 5.43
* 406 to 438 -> 5.87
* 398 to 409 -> 5.02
